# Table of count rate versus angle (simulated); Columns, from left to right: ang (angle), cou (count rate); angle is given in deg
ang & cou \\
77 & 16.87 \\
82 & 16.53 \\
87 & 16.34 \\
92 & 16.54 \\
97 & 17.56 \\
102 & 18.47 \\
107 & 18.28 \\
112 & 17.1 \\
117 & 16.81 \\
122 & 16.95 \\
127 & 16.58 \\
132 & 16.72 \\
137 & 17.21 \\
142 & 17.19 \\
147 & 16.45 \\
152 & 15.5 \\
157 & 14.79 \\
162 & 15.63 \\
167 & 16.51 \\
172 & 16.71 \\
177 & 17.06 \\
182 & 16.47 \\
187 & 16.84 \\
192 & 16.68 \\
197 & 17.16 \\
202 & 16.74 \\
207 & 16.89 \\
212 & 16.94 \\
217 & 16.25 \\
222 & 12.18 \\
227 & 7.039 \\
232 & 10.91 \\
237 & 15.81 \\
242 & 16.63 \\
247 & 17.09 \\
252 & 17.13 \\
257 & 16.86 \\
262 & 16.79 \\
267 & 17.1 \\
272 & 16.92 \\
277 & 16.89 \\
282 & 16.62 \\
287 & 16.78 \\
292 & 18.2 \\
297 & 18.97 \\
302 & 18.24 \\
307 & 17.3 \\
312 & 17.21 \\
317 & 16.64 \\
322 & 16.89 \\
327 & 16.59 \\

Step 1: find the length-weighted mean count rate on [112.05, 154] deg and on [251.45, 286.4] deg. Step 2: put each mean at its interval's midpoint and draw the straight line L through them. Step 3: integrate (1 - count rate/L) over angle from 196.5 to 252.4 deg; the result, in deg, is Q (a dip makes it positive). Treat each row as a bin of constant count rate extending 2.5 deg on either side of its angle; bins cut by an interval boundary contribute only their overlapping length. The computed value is 6.4 deg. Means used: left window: 16.7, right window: 16.9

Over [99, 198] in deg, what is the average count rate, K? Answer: 16.8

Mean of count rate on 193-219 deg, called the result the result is 16.8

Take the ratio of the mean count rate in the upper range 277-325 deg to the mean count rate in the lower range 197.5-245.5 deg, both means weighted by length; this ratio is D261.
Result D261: 1.2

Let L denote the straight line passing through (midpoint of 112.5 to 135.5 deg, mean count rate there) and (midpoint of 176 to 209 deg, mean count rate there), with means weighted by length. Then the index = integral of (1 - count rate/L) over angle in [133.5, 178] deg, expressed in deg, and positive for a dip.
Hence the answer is 1.31 deg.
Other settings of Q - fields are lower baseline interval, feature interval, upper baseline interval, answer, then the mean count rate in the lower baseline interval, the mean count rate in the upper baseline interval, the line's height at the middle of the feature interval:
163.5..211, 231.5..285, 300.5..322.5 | 1.84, 16.8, 17.2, 17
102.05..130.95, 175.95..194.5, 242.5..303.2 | 0.54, 17.2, 17.3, 17.2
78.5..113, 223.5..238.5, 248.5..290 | 5.27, 17.3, 16.9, 17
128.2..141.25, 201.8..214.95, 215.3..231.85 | -4.70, 17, 11.5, 12.4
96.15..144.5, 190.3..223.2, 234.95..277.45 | 1.39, 17.3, 16.8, 17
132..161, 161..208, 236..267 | -0.73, 16.2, 16.8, 16.4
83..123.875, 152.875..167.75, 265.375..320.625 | 1.50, 17.2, 17.3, 17.3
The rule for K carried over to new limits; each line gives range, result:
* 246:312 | 17.3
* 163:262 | 15.7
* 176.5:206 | 16.8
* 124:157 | 16.5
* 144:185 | 16.2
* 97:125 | 17.5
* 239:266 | 16.9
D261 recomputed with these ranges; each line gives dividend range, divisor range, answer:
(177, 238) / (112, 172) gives 0.92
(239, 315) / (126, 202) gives 1.04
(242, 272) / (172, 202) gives 1.01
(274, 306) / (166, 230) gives 1.13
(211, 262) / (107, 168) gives 0.89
